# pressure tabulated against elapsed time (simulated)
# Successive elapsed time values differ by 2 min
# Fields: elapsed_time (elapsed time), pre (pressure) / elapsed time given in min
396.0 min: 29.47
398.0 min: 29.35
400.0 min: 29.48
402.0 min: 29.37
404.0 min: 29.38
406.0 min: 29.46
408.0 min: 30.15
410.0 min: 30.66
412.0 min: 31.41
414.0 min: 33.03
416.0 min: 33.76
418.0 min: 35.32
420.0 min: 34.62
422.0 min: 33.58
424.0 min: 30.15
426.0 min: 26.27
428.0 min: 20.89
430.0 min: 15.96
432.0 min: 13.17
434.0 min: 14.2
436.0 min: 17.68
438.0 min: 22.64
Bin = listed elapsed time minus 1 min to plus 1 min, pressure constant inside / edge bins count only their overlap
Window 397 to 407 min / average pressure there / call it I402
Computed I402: 29.4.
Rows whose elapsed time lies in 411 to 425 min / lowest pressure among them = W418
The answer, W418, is 30.15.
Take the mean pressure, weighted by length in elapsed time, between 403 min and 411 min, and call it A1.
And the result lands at 29.9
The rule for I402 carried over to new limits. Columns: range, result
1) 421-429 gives 27.7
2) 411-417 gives 32.7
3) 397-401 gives 29.4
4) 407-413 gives 30.7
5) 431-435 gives 13.7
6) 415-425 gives 33.5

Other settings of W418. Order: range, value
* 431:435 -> 13.17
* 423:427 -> 26.27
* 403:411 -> 29.38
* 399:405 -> 29.37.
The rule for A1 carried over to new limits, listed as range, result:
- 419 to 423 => 34.1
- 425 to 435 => 18.1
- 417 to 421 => 35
